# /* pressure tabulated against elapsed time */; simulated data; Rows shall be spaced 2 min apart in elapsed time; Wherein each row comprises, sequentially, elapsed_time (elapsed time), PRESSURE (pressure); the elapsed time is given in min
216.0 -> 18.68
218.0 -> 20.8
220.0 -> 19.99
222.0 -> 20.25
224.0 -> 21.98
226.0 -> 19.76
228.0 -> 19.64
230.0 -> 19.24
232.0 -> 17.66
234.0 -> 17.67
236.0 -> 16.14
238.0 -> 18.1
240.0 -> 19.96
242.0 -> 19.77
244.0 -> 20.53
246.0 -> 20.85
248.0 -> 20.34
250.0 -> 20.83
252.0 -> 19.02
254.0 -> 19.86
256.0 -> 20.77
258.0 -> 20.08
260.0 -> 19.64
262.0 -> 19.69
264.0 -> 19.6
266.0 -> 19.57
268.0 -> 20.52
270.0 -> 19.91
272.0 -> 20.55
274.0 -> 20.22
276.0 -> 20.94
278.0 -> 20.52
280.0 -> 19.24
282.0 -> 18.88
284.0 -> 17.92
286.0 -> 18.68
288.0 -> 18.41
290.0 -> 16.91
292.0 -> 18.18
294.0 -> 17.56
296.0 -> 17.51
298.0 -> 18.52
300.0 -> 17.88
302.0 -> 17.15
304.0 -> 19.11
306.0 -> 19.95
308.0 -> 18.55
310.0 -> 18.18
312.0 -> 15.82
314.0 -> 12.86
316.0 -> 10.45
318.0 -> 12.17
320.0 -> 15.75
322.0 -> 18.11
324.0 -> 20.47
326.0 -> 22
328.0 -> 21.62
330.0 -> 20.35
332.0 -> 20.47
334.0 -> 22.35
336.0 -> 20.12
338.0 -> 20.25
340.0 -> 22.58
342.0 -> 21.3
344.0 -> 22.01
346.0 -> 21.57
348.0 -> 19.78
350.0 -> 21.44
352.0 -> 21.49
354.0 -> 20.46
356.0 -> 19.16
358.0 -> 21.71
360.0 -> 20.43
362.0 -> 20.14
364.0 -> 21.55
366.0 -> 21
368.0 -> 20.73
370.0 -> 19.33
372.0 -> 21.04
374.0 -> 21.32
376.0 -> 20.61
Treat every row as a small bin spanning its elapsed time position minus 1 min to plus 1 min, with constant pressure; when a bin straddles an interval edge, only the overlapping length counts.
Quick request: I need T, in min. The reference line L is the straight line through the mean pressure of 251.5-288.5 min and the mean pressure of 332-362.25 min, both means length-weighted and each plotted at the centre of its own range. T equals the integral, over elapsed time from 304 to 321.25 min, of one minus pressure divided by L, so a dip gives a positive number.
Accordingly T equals 4.0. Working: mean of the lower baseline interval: 19.7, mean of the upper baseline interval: 21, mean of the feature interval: 15.7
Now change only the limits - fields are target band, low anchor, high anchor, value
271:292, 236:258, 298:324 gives -1.3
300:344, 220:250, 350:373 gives 3.7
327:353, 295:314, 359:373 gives -2.4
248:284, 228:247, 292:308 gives -2.6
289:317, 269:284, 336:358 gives 4.5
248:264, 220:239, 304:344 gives -0.9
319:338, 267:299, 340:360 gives 0.2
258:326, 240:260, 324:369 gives 7.6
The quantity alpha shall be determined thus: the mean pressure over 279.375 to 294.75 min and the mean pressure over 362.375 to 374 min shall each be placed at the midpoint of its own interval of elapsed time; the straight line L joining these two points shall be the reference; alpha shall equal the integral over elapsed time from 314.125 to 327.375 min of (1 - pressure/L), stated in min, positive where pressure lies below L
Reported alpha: 2.0 min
